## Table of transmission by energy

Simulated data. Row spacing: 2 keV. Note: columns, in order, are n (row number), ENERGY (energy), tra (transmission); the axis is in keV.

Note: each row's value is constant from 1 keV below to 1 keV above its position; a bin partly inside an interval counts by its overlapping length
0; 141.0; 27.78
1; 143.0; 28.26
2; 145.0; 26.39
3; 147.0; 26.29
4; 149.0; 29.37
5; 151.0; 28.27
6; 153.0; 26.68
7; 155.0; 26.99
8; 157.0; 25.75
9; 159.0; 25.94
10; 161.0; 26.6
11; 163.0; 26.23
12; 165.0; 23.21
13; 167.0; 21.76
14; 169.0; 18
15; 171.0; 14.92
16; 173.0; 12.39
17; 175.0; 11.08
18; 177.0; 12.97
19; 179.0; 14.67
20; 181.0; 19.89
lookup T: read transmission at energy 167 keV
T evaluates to 21.76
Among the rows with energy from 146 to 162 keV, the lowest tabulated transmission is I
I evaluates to 25.75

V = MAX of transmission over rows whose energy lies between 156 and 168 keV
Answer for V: 26.6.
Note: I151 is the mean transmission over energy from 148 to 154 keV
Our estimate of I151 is 28.1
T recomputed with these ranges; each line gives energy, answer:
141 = 27.78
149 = 29.37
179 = 14.67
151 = 28.27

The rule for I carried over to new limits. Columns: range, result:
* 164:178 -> 11.08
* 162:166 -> 23.21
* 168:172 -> 14.92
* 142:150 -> 26.29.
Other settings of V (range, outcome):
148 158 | 29.37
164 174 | 23.21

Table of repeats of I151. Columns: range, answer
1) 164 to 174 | 18.1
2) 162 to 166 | 24.7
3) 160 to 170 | 23.2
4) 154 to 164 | 26.3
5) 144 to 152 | 27.6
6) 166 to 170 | 19.9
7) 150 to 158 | 26.9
